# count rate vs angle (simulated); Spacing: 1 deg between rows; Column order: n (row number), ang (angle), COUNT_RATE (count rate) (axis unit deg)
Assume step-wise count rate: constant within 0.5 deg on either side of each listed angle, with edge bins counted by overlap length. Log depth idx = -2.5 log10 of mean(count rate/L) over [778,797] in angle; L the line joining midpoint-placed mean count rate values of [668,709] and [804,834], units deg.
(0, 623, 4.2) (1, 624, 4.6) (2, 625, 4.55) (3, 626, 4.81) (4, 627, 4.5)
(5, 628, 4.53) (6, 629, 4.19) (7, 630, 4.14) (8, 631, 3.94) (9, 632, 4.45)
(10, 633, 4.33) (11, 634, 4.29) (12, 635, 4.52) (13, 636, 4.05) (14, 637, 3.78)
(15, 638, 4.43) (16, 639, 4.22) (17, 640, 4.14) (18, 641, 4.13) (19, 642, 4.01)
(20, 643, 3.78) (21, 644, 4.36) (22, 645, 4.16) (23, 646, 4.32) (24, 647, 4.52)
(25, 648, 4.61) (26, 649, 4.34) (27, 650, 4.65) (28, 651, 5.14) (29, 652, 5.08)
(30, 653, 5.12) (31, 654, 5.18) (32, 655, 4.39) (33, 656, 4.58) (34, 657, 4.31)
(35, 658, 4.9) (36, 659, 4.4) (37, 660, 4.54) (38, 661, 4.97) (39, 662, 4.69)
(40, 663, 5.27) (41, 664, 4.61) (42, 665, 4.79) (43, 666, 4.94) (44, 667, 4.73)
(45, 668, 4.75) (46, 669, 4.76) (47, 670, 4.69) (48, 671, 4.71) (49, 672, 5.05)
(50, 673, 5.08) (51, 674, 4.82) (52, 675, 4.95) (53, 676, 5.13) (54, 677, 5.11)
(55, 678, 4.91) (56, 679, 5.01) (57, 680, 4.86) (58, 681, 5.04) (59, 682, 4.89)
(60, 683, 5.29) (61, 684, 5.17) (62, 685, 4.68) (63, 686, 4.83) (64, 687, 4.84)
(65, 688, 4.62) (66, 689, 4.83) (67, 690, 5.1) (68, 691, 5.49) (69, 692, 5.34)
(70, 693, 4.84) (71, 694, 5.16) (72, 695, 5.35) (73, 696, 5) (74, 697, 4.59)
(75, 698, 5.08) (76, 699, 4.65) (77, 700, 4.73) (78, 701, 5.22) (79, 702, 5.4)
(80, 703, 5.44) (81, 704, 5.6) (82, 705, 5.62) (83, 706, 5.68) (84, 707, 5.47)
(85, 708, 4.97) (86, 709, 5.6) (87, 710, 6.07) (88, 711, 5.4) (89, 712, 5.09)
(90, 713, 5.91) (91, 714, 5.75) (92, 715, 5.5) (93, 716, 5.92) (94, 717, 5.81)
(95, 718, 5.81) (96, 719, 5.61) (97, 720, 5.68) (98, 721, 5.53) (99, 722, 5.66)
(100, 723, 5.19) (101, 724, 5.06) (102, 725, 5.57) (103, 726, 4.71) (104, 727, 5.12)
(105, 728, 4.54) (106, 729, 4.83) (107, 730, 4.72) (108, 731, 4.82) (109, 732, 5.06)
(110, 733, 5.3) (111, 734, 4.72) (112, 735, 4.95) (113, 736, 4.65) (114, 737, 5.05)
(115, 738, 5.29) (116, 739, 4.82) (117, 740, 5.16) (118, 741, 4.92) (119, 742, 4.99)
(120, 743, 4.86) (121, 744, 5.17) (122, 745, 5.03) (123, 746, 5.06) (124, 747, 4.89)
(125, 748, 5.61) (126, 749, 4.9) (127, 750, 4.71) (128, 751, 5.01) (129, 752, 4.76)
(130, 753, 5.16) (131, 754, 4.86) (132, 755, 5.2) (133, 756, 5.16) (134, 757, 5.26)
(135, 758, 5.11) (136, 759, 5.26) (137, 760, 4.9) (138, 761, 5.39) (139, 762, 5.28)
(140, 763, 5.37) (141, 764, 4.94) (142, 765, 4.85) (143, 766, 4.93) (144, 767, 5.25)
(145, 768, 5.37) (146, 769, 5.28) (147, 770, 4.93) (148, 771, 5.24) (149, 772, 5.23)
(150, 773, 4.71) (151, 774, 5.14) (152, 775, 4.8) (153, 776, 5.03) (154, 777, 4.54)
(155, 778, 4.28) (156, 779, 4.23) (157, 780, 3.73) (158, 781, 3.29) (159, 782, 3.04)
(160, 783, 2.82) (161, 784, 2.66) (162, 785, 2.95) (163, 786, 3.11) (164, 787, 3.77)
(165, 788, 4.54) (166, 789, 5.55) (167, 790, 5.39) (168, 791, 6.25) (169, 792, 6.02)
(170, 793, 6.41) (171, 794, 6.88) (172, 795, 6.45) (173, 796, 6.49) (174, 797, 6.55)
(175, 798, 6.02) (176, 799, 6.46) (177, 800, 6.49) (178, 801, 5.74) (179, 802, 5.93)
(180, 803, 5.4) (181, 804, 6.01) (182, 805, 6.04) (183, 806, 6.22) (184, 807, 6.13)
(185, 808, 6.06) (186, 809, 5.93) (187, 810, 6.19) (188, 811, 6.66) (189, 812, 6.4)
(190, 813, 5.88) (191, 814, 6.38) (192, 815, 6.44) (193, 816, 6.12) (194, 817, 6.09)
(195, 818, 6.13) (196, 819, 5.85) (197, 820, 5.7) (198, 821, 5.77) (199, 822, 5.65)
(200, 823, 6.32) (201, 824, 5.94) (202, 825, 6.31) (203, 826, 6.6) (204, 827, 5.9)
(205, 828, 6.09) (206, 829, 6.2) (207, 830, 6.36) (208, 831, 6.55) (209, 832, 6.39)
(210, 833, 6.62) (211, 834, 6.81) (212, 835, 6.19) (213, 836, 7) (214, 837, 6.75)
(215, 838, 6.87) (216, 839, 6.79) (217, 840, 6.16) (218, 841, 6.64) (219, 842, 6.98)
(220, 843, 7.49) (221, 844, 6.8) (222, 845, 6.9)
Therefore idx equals 0.25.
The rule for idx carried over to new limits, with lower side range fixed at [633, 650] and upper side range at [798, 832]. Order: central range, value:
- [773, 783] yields 0.34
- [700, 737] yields -0.05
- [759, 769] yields 0.08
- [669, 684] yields -0.08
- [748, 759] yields 0.08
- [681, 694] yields -0.06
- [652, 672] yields -0.07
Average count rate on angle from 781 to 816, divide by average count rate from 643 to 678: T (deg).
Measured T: 1.2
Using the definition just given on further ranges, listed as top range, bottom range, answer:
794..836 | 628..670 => 1.38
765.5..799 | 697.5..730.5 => 0.91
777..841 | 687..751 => 1.11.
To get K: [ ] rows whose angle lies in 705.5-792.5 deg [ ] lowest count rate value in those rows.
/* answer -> 2.66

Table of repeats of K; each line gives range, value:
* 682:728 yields 4.54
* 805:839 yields 5.65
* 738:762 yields 4.71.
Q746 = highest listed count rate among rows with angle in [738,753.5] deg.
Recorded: 5.61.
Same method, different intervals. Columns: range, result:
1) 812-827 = 6.6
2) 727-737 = 5.3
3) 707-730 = 6.07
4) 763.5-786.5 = 5.37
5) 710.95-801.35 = 6.88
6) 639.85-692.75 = 5.49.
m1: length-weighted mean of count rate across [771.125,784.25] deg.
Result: 4.18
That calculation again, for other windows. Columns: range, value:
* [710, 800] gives 5.08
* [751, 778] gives 5.06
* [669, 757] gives 5.13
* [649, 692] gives 4.88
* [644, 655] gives 4.68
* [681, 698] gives 5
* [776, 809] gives 5.18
